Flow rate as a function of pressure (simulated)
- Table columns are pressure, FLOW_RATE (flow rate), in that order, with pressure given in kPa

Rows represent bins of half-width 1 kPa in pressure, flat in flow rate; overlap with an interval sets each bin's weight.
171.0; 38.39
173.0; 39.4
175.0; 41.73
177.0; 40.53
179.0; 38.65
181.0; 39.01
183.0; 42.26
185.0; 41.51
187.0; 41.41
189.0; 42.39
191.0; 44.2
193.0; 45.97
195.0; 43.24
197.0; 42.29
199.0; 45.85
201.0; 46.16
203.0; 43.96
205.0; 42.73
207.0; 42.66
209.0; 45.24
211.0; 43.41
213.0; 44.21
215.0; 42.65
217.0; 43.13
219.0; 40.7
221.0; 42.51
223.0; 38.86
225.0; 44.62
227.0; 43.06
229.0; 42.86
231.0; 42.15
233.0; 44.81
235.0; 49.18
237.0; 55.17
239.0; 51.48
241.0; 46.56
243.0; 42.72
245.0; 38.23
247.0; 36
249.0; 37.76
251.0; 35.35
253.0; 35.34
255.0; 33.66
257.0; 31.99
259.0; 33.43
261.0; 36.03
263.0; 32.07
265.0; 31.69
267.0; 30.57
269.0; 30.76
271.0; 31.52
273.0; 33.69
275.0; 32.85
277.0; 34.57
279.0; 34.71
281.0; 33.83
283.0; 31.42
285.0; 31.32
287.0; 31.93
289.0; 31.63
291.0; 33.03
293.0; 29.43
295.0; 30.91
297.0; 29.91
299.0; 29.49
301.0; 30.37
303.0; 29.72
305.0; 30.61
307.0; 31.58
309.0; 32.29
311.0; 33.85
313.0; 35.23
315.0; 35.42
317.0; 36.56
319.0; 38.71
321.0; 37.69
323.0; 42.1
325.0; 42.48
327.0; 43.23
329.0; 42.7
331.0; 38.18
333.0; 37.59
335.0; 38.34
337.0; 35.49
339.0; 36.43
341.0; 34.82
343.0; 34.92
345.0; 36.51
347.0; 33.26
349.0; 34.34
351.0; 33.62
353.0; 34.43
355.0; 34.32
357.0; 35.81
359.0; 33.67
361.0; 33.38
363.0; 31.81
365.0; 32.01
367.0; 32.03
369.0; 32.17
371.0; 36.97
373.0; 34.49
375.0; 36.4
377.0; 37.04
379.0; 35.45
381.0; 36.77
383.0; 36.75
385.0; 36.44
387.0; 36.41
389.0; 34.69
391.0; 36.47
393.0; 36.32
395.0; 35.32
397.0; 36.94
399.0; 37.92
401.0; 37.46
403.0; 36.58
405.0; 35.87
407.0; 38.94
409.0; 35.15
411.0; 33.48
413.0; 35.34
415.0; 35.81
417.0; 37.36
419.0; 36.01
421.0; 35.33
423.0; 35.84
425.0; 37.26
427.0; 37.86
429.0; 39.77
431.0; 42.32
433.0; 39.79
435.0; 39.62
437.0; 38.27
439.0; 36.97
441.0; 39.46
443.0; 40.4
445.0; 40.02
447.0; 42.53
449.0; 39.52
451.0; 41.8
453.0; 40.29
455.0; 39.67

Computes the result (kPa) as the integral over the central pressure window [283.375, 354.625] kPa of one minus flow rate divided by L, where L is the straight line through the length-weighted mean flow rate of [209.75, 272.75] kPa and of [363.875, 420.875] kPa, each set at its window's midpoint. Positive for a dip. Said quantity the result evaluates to 5.5 kPa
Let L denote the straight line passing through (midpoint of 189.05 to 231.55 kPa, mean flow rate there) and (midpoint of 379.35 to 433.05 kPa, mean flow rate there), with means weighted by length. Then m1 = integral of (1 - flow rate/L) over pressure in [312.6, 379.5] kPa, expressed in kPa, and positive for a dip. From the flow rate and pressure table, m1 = 4.6 kPa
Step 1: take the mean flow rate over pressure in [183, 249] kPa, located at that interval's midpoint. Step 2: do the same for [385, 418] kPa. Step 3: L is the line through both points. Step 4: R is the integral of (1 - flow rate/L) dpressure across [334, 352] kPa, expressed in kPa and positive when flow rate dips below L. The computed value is 1.53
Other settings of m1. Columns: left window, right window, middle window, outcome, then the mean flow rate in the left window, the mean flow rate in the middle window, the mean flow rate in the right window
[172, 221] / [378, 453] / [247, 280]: 6.0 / 42.6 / 33.6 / 37.6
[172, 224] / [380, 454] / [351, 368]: 2.4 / 42.5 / 33.4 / 37.7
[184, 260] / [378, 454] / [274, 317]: 8.8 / 42.3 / 32.2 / 37.6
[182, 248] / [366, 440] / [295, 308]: 3.2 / 43.7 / 30.3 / 36.6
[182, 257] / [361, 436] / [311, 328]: 0.2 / 42.7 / 38.6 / 36.2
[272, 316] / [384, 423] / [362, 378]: 0.4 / 32.2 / 34.1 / 36.2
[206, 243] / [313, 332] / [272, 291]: 4.0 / 44.6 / 32.9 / 39.4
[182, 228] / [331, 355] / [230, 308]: 8.7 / 43.2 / 35.3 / 35.5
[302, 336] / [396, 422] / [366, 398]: 0.7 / 36.8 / 35.7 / 36.3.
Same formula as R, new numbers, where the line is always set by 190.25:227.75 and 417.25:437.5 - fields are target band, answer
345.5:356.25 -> 1.6 kPa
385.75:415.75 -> 2.0 kPa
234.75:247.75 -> -0.9 kPa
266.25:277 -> 2.5 kPa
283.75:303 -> 4.9 kPa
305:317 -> 2.1 kPa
